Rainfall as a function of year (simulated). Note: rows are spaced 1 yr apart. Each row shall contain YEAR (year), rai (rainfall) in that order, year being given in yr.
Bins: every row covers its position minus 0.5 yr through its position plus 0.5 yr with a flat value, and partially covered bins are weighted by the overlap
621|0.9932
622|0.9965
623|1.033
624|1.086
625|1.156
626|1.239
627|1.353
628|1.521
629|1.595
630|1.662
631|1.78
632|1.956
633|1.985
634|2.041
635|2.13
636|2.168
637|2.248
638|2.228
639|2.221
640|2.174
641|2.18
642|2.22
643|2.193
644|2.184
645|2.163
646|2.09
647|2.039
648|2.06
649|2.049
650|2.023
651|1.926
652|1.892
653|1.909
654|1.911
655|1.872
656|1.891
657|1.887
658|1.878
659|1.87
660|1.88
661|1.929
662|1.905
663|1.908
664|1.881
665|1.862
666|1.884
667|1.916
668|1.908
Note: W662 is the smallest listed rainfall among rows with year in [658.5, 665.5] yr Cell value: 1.862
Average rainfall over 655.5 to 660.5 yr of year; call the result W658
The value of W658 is 1.88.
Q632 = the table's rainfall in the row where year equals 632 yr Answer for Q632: 1.956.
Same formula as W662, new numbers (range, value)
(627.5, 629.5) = 1.521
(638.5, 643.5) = 2.174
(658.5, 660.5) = 1.87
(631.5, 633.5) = 1.956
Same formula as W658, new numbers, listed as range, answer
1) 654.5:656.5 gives 1.88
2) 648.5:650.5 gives 2.04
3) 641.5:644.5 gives 2.2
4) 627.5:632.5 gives 1.7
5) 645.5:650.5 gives 2.05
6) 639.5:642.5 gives 2.19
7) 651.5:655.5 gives 1.9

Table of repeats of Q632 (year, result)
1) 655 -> 1.872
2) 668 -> 1.908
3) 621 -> 0.9932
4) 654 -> 1.911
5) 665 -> 1.862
